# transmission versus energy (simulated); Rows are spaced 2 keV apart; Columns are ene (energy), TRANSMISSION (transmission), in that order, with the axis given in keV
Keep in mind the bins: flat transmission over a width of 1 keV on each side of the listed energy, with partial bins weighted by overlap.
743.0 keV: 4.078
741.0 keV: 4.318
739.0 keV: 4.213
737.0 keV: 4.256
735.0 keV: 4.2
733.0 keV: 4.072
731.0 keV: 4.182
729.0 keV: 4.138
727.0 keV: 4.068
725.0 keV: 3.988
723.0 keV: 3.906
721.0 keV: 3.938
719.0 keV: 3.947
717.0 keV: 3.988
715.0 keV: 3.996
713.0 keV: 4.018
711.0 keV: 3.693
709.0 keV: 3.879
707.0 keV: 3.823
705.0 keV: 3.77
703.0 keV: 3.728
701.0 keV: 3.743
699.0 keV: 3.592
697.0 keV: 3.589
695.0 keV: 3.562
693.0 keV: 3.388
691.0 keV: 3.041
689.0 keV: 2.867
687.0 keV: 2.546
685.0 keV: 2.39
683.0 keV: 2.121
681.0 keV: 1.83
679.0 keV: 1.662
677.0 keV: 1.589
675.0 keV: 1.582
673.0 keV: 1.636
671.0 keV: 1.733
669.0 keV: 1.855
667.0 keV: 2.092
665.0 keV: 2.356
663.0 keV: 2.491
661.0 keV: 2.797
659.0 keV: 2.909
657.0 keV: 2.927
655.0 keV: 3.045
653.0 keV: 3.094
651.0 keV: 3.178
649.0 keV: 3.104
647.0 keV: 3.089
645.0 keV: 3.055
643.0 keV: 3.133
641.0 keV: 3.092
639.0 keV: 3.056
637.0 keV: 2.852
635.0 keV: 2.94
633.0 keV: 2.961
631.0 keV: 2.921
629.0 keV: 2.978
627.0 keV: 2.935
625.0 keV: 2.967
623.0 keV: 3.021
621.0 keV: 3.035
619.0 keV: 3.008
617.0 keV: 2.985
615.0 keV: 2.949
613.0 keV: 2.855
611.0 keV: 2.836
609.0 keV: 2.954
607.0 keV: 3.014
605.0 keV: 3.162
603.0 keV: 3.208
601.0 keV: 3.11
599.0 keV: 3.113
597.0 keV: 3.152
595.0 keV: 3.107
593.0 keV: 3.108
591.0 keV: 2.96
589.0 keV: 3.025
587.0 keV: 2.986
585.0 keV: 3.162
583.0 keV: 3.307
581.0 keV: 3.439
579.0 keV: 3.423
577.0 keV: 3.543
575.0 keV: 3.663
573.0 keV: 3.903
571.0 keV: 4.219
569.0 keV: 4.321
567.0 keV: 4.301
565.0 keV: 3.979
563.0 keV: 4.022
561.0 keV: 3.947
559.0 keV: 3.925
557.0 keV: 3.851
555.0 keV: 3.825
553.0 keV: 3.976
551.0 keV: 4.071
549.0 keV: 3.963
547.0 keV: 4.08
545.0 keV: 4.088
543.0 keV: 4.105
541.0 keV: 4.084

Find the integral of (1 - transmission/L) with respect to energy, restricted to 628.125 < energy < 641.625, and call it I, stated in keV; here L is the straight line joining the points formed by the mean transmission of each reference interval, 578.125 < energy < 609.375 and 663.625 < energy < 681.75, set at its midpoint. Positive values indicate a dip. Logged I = -2.8 keV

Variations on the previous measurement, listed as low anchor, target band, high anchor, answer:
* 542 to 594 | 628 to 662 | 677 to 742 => 5.9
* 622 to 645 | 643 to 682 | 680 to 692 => 4.0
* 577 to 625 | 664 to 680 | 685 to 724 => 7.6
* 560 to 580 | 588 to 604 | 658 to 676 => 1.6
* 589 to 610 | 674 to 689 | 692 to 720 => 6.6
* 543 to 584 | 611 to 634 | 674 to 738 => 4.6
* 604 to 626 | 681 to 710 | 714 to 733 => 4.1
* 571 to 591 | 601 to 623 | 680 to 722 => 2.6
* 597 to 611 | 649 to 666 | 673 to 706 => 0.2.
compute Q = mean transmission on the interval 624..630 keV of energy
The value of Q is 2.96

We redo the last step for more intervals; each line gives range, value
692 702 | 3.57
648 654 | 3.13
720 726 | 3.94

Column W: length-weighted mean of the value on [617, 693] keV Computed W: 2.66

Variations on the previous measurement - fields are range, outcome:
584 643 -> 3.02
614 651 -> 3.01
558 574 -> 4.08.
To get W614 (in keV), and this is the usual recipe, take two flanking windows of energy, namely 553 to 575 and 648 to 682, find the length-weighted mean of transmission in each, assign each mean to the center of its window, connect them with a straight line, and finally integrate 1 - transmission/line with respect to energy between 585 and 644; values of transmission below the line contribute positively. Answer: 2.6 keV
